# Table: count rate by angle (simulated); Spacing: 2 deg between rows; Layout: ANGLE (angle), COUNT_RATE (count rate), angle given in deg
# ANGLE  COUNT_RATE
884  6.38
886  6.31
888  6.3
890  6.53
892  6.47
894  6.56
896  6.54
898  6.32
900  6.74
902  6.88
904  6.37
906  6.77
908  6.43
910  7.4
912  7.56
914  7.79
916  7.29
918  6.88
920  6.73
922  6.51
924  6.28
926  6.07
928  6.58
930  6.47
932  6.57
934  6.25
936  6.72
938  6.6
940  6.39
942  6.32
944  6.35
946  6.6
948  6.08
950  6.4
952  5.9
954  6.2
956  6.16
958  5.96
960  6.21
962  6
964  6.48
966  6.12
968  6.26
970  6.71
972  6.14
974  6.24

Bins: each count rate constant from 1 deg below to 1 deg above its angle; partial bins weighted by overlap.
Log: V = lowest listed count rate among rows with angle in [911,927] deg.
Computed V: 6.07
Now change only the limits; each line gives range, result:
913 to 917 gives 7.29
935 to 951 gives 6.08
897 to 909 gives 6.32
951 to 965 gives 5.9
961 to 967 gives 6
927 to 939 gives 6.25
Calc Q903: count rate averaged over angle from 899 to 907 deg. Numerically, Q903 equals 6.69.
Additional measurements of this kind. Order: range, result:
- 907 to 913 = 7.13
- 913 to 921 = 7.17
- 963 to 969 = 6.29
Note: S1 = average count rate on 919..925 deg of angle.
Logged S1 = 6.51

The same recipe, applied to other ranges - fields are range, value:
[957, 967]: 6.15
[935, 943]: 6.51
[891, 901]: 6.53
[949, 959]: 6.12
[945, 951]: 6.36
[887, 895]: 6.46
